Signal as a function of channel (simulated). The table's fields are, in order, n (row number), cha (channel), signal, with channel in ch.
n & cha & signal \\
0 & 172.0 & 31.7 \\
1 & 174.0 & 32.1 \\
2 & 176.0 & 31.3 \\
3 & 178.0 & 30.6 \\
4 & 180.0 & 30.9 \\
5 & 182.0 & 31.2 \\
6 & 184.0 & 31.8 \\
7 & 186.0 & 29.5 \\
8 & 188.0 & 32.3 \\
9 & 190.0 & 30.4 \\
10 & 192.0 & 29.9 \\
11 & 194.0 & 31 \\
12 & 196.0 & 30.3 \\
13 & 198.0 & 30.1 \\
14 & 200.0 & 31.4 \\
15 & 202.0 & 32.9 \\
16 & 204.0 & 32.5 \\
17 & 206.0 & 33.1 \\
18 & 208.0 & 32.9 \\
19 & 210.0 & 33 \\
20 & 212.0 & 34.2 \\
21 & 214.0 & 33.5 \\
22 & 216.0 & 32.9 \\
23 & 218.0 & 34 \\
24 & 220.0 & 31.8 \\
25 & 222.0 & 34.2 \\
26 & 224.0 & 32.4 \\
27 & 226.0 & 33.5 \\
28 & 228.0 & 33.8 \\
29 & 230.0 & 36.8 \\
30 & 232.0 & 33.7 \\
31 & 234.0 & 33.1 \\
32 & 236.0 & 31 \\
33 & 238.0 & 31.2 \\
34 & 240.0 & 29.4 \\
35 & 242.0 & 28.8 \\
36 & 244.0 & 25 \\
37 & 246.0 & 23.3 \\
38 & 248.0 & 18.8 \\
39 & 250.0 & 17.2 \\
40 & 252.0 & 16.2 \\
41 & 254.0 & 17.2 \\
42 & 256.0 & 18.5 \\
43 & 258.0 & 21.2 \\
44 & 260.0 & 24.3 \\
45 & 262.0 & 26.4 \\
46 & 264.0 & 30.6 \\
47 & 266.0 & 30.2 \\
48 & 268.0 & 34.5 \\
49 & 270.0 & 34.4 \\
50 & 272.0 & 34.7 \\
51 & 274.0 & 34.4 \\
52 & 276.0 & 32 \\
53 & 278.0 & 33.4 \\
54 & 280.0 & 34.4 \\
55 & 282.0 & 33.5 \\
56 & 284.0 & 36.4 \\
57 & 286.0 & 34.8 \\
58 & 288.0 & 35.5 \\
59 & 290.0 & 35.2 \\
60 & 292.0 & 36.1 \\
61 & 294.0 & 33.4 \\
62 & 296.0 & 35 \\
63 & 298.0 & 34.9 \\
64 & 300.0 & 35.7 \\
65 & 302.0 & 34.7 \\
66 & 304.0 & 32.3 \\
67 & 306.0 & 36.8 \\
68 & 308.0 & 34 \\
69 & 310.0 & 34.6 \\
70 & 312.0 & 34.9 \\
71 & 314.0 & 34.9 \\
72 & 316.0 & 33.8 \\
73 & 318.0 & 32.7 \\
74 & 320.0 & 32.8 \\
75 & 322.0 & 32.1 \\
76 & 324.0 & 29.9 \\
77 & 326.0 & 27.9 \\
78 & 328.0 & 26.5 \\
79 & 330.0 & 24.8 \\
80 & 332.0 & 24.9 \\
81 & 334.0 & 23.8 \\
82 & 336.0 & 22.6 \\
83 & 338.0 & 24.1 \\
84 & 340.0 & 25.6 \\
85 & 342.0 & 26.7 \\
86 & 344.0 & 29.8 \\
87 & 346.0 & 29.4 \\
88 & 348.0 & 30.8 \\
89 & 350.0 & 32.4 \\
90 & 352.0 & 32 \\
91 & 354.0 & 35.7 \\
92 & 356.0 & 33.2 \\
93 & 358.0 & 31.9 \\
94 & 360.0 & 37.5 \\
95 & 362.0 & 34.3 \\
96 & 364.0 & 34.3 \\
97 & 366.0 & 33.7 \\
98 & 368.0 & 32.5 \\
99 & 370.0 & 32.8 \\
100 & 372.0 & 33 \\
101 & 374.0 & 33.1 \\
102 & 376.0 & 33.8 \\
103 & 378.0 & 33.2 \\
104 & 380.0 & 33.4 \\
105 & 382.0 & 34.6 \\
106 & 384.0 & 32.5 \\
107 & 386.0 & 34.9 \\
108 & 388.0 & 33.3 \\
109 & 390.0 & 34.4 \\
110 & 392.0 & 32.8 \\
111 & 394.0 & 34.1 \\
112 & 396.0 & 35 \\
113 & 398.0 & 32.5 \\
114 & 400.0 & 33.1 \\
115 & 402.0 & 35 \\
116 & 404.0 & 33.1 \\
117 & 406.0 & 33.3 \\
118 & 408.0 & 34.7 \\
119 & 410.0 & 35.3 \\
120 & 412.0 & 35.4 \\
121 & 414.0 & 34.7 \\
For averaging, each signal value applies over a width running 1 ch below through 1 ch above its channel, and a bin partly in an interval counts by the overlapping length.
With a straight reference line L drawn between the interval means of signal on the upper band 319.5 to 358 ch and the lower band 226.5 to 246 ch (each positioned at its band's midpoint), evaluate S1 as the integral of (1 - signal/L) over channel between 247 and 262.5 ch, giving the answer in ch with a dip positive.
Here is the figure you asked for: 5.5 ch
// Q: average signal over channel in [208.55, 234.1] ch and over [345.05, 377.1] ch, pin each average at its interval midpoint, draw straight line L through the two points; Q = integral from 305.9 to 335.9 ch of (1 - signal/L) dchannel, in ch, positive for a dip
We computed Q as 2.5 ch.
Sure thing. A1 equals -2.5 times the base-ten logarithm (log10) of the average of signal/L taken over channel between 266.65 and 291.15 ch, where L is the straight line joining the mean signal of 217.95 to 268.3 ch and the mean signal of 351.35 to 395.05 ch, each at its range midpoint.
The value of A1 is -0.17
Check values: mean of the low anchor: 27.8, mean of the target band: 34.4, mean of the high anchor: 33.7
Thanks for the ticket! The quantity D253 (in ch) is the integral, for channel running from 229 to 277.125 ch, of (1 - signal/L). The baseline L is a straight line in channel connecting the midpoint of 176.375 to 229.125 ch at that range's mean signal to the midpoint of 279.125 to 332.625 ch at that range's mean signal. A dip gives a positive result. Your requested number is 7.3 ch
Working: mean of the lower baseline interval 32.1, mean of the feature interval 27.6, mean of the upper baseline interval 33.1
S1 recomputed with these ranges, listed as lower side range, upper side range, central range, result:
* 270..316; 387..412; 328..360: 5.2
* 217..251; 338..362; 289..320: -3.9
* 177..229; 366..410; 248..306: 3.9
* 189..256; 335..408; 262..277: -0.9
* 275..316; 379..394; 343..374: 1.0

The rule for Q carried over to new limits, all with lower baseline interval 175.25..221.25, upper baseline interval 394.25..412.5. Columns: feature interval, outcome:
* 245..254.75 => 4.2 ch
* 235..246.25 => 1.3 ch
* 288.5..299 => -0.7 ch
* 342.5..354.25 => 0.8 ch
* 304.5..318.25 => -0.6 ch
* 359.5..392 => 0.1 ch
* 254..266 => 3.1 ch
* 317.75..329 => 1.0 ch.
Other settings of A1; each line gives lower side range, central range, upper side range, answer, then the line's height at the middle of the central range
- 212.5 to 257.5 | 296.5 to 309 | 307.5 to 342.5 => -0.19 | 29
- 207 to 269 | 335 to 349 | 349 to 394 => 0.20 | 32.6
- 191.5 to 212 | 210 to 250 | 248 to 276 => -0.06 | 29.2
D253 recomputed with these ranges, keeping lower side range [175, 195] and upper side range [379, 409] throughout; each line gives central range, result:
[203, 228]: -1.5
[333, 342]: 2.4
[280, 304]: -1.9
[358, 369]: -0.3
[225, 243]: -0.5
